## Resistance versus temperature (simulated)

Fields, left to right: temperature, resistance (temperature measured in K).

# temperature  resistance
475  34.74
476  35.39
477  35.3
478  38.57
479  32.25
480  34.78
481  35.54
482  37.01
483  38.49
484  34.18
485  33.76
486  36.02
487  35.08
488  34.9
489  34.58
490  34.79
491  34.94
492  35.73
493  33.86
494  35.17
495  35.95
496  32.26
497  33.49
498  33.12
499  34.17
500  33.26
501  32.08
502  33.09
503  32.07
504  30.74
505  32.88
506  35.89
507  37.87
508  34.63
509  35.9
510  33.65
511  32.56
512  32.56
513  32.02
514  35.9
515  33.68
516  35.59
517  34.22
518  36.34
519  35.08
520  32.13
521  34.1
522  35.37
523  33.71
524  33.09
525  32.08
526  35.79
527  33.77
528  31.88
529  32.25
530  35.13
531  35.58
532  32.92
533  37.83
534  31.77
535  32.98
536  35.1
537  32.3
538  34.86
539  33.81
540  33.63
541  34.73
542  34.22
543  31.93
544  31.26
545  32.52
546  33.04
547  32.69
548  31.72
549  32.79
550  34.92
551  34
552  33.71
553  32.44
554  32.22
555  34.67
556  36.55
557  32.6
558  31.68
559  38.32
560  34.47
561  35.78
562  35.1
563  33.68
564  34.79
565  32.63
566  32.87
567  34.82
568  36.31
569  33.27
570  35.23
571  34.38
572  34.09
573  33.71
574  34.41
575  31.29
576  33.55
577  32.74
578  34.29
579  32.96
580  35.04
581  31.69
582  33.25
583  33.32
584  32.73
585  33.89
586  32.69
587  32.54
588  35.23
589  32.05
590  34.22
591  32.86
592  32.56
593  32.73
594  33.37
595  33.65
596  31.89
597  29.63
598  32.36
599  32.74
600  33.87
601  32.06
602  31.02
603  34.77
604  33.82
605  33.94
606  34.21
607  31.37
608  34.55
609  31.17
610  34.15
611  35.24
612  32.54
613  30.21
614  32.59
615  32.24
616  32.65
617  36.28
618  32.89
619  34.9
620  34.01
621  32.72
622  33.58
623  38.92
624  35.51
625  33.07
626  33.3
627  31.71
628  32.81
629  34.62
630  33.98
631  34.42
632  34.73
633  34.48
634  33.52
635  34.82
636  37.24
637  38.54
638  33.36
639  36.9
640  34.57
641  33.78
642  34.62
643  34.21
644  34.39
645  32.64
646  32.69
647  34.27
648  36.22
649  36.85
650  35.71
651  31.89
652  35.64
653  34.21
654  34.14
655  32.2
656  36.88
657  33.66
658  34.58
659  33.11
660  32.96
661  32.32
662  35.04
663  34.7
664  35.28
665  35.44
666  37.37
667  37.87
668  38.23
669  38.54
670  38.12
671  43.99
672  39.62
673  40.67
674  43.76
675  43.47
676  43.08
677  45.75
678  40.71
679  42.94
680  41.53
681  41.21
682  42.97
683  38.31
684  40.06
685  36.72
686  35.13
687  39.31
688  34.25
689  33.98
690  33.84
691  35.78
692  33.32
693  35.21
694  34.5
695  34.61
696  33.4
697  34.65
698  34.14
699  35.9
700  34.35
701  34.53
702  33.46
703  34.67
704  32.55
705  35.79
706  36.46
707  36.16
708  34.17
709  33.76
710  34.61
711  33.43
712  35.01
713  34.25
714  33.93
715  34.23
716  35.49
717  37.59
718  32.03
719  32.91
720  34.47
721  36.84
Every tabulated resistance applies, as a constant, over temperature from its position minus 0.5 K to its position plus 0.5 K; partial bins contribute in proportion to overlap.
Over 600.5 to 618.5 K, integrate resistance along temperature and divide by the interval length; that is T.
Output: 33.1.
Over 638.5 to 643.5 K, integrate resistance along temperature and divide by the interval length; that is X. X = 34.8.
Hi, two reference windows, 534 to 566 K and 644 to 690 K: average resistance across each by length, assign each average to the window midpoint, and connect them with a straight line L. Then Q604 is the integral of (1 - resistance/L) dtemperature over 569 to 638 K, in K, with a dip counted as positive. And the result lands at 3.4 K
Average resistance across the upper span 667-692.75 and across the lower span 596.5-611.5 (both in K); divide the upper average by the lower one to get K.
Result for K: 1.19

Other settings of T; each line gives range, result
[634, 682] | 36.8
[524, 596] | 33.6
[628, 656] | 34.6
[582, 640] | 33.6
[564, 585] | 33.7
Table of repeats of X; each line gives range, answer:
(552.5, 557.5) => 33.7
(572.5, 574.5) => 34.1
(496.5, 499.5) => 33.6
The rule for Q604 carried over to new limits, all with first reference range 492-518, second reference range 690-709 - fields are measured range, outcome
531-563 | 0.3 K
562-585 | 0.3 K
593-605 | 0.5 K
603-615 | 0.4 K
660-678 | -2.3 K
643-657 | 0.0 K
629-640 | -0.2 K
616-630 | 0.1 K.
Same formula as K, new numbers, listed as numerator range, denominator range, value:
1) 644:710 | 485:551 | 1.07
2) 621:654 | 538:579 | 1.02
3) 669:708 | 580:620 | 1.14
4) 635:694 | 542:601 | 1.10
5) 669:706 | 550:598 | 1.12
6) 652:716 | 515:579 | 1.08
